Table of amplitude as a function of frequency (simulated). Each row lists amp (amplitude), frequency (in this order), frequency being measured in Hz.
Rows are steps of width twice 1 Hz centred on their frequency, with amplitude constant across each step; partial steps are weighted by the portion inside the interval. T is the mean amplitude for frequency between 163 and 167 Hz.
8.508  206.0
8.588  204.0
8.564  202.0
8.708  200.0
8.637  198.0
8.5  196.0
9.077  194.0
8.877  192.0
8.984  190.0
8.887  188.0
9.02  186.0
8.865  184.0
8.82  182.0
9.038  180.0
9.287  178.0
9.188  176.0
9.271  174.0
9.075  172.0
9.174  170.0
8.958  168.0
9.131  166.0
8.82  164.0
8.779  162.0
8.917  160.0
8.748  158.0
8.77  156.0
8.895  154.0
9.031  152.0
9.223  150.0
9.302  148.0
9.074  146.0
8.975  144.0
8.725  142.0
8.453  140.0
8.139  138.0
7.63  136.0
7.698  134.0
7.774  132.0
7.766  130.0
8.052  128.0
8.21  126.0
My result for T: 8.98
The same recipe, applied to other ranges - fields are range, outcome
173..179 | 9.25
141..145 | 8.85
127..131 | 7.91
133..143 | 8.13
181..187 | 8.9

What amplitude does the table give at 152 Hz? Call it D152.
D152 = 9.031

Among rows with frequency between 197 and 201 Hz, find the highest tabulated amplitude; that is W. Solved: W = 8.708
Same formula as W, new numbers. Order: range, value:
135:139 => 8.139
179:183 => 9.038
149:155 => 9.223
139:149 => 9.302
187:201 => 9.077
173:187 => 9.287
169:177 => 9.271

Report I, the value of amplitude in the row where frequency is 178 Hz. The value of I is 9.287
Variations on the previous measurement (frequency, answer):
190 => 8.984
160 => 8.917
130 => 7.766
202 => 8.564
